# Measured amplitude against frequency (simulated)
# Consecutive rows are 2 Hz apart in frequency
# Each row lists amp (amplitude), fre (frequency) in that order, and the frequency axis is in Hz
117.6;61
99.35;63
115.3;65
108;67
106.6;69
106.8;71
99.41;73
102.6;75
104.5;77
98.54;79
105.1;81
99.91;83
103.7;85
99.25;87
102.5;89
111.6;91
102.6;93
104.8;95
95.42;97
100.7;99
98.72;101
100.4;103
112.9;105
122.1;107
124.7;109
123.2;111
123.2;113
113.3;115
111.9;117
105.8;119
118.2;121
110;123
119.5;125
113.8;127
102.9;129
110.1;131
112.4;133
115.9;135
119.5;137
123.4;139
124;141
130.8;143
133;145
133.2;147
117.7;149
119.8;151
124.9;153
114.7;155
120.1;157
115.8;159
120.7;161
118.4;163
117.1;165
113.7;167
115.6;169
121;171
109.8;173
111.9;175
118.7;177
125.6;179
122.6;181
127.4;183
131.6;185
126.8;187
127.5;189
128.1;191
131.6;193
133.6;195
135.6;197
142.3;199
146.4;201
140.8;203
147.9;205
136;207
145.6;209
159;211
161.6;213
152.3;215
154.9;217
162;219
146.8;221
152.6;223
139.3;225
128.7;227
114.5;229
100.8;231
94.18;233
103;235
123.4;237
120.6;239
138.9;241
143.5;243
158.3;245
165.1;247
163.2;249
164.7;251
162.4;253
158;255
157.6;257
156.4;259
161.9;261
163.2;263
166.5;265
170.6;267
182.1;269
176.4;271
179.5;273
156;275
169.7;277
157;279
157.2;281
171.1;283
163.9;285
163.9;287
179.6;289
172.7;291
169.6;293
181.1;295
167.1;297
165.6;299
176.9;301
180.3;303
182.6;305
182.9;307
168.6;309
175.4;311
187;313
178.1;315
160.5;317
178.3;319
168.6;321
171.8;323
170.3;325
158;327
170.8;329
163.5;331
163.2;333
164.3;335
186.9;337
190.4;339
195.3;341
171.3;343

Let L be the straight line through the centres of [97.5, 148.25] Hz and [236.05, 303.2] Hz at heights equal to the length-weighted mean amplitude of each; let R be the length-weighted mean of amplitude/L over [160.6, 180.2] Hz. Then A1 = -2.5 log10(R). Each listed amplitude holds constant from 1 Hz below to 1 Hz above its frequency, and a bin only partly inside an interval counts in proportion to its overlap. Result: 0.12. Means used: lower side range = 116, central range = 117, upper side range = 163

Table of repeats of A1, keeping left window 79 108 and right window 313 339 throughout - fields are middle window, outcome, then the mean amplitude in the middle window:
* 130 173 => 0.01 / 120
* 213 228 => -0.06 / 149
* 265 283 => -0.08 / 169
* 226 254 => 0.09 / 134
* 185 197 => 0.02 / 130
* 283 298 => -0.07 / 171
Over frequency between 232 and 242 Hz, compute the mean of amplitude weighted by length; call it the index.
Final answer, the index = 116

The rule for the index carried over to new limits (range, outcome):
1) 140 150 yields 128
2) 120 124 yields 114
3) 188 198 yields 131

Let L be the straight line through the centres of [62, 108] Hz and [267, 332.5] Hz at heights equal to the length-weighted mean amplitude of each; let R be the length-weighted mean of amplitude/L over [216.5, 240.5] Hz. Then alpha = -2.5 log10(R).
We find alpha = 0.16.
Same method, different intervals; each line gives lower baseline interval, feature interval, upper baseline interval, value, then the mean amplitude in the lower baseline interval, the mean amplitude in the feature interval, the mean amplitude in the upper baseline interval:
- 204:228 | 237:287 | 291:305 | 0.019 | 149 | 160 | 174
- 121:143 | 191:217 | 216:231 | -0.072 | 116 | 144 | 140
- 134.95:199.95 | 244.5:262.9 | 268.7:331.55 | -0.044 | 124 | 161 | 171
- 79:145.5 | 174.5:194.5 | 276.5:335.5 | 0.067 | 112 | 126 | 171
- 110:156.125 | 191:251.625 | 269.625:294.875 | 0.060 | 118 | 140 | 169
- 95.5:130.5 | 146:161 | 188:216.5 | 0.040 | 111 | 121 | 142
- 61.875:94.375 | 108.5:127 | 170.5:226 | -0.012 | 104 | 116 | 137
